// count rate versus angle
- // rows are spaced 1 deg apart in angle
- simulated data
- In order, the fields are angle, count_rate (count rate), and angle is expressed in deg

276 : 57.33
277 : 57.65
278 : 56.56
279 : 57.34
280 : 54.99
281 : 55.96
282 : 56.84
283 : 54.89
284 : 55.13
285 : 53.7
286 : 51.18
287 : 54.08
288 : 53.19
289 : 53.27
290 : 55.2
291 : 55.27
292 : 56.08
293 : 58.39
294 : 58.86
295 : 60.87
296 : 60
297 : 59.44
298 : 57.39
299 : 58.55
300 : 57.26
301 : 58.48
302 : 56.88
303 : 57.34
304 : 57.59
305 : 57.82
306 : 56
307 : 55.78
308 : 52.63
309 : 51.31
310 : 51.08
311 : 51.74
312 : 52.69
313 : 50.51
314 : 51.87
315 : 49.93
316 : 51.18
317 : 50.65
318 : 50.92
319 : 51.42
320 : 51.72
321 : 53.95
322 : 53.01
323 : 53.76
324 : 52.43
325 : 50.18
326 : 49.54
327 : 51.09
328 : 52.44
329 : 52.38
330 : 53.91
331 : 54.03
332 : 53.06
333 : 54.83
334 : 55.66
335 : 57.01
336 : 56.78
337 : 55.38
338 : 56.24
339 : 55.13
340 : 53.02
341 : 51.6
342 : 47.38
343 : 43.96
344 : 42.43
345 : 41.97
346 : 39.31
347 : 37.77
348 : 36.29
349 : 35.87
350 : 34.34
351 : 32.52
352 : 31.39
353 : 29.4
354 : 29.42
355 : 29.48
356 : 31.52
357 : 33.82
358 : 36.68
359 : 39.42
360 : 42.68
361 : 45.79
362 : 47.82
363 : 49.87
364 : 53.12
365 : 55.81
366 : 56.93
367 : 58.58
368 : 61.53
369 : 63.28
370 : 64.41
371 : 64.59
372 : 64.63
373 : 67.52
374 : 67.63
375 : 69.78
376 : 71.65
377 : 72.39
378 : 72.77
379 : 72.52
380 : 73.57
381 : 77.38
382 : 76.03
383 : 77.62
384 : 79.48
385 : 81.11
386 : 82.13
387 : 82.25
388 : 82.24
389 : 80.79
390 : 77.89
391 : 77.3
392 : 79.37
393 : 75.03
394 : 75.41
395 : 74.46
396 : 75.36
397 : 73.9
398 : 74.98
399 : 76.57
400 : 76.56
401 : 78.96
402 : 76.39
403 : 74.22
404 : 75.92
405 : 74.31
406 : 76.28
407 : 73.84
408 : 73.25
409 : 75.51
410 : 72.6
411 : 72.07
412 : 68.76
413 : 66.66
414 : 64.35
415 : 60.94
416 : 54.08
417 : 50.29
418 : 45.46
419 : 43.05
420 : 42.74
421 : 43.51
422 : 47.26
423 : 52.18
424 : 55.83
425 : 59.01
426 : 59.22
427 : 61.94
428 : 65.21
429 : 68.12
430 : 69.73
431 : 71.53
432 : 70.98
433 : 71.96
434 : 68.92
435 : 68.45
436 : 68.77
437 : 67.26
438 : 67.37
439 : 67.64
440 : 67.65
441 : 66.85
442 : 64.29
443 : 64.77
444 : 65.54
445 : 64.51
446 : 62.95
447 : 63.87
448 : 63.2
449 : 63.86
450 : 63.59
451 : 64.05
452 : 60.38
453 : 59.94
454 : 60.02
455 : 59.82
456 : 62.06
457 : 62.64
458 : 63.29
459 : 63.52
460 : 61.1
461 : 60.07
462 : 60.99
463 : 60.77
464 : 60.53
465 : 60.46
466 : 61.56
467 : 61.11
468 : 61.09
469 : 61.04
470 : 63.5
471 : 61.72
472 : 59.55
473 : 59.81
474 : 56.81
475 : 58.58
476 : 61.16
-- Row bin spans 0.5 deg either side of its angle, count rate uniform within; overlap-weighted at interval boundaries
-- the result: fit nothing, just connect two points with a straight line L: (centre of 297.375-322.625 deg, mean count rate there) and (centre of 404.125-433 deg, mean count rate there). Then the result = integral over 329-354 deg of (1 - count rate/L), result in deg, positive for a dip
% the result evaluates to 4.6 deg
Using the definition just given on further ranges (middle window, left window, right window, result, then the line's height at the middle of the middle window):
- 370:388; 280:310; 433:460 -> -3.8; 60.8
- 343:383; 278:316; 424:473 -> 5.0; 59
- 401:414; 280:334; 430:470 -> -2.5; 61.2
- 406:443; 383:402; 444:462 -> 3.4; 69.7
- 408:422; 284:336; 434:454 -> 0.9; 62.7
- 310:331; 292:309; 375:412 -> 3.3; 61.5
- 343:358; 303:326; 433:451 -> 5.7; 56.4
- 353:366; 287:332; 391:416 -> 4.7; 64.4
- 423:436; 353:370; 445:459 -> -1.6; 58.3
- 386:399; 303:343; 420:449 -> -3.9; 59.5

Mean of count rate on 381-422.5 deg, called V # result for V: 70.5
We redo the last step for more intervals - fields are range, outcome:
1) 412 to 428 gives 54.6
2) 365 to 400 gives 72.8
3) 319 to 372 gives 48.2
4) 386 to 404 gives 77.3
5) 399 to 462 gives 64.4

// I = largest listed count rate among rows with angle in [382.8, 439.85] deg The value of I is 82.25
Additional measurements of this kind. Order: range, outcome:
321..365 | 57.01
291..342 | 60.87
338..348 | 56.24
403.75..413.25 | 76.28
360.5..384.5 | 79.48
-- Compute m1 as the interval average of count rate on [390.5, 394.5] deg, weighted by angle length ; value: 76.8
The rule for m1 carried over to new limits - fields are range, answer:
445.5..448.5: 63.3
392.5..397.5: 74.8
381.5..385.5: 78.6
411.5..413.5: 67.7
